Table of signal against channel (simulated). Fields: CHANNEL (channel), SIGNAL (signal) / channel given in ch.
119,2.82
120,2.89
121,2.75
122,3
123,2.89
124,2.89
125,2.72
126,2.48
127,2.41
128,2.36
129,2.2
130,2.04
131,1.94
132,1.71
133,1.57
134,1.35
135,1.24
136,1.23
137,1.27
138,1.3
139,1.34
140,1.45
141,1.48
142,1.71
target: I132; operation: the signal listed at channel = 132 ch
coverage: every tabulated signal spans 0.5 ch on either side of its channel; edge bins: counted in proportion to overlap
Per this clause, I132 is 1.71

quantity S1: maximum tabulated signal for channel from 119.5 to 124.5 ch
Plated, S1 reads 3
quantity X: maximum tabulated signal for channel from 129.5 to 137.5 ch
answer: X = 2.04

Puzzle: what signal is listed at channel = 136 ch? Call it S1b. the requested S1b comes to 1.23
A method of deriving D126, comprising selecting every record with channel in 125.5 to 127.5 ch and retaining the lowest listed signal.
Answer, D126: 2.41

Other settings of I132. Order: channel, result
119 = 2.82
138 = 1.3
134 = 1.35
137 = 1.27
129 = 2.2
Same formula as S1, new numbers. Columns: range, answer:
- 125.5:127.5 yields 2.48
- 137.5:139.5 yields 1.34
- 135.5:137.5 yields 1.27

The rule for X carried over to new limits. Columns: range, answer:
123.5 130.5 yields 2.89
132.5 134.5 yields 1.57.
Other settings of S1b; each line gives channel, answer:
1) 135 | 1.24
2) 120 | 2.89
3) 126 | 2.48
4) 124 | 2.89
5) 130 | 2.04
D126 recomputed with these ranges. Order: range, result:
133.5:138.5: 1.23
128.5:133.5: 1.57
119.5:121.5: 2.75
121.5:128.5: 2.36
